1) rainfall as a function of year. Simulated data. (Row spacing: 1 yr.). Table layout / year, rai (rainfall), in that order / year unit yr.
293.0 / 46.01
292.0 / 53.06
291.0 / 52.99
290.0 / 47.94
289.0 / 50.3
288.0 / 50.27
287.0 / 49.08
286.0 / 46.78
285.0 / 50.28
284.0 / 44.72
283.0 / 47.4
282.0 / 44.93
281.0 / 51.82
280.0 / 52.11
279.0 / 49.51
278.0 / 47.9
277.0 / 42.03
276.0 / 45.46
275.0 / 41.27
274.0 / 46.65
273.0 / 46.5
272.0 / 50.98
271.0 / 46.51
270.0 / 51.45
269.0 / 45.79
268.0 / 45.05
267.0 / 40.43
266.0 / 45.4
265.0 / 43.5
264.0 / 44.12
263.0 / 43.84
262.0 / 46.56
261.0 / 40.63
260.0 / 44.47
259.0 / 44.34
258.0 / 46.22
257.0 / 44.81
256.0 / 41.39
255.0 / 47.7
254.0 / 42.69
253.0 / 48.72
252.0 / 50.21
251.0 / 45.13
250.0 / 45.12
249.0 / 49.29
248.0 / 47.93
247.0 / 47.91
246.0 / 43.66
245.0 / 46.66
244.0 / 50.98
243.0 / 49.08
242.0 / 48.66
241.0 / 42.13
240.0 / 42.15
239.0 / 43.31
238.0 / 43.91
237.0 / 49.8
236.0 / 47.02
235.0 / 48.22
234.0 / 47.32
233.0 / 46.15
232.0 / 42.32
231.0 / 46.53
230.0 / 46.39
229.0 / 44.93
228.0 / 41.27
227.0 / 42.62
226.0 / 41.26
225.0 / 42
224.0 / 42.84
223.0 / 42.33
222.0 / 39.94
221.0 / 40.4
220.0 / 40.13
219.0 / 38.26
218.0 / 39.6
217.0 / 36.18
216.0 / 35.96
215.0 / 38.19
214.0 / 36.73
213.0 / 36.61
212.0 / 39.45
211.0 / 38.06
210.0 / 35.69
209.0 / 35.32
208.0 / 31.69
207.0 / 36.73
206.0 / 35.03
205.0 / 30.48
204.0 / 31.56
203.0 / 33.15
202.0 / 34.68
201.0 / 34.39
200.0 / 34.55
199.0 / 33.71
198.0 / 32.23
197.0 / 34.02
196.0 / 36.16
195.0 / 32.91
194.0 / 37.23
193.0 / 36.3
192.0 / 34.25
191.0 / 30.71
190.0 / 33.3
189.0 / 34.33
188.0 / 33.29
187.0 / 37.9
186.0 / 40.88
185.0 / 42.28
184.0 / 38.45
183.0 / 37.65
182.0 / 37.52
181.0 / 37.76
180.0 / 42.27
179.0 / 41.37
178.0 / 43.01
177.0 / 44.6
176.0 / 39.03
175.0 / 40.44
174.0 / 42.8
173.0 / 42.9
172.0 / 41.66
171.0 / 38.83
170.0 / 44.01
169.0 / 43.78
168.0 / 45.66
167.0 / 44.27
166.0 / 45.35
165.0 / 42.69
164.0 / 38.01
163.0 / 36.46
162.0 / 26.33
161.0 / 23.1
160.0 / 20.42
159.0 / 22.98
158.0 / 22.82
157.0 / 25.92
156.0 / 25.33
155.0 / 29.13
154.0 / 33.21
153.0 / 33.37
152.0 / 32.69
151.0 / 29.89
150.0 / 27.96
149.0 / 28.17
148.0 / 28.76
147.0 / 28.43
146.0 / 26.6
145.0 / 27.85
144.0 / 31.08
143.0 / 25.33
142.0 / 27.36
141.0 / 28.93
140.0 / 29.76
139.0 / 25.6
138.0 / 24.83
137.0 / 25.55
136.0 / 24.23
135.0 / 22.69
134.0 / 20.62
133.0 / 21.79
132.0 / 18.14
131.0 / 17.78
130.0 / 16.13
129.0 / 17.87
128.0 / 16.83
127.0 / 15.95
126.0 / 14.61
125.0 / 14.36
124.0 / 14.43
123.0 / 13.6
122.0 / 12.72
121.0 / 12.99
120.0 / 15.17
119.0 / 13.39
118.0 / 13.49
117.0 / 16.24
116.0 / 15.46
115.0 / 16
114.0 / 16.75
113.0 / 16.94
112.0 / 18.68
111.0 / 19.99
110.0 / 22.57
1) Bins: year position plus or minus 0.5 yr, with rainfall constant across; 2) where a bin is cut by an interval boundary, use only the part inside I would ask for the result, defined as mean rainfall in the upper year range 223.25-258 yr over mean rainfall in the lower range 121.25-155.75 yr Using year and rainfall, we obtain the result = 1.9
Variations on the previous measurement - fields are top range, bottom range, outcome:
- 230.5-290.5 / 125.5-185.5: 1.49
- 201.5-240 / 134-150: 1.49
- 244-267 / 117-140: 2.52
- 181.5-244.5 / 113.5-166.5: 1.65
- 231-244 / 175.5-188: 1.15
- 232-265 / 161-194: 1.17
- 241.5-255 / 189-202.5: 1.39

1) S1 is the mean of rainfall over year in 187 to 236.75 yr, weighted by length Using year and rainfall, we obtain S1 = 38.1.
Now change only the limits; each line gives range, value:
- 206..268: 43.1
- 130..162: 26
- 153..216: 35.9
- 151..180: 36.1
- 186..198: 34.7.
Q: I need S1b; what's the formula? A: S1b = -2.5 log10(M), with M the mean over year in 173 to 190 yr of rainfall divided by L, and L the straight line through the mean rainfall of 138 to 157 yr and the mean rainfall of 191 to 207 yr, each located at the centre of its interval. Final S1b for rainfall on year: -0.223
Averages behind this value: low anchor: 28.7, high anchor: 34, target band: 39.5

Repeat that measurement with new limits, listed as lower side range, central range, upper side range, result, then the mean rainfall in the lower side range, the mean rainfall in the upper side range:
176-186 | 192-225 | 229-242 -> 0.19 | 40.5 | 45.5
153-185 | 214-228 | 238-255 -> 0.09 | 36.7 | 46.4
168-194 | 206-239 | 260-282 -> 0.04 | 39.3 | 46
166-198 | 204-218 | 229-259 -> 0.18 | 39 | 46.2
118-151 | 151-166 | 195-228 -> -0.14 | 21.6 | 36.9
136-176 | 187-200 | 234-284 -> 0.09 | 32.2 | 46.1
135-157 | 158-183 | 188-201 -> -0.22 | 28.1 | 34.1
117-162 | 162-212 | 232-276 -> -0.18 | 22.7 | 45.9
